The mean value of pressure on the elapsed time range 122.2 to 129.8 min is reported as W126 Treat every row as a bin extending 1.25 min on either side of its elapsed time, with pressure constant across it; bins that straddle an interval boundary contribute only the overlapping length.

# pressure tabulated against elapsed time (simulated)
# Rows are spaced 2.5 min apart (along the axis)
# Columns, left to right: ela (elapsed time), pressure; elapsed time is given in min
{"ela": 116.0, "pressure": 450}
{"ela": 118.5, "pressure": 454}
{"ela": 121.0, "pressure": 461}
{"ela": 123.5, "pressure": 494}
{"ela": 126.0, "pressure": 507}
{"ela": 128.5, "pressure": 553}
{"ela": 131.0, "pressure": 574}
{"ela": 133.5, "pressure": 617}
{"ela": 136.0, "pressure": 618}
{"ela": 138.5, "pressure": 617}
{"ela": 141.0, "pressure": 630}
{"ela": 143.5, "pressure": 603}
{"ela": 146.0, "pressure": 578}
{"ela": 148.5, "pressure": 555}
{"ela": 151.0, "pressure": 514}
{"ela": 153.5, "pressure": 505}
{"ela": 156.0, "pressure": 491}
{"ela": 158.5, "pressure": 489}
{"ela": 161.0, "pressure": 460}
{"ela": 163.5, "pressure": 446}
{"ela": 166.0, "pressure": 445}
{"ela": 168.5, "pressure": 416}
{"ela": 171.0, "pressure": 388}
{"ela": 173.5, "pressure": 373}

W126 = 518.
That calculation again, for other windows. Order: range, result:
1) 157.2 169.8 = 451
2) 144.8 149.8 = 566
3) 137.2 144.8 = 616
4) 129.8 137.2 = 603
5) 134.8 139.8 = 618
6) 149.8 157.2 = 503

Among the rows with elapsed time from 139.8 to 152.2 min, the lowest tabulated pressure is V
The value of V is 514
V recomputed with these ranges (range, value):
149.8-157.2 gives 491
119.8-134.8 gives 461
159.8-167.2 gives 445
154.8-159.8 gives 489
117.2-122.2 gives 454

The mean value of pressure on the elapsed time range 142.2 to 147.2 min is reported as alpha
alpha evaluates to 591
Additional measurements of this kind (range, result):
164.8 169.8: 430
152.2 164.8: 478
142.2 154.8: 551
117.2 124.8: 470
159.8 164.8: 453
